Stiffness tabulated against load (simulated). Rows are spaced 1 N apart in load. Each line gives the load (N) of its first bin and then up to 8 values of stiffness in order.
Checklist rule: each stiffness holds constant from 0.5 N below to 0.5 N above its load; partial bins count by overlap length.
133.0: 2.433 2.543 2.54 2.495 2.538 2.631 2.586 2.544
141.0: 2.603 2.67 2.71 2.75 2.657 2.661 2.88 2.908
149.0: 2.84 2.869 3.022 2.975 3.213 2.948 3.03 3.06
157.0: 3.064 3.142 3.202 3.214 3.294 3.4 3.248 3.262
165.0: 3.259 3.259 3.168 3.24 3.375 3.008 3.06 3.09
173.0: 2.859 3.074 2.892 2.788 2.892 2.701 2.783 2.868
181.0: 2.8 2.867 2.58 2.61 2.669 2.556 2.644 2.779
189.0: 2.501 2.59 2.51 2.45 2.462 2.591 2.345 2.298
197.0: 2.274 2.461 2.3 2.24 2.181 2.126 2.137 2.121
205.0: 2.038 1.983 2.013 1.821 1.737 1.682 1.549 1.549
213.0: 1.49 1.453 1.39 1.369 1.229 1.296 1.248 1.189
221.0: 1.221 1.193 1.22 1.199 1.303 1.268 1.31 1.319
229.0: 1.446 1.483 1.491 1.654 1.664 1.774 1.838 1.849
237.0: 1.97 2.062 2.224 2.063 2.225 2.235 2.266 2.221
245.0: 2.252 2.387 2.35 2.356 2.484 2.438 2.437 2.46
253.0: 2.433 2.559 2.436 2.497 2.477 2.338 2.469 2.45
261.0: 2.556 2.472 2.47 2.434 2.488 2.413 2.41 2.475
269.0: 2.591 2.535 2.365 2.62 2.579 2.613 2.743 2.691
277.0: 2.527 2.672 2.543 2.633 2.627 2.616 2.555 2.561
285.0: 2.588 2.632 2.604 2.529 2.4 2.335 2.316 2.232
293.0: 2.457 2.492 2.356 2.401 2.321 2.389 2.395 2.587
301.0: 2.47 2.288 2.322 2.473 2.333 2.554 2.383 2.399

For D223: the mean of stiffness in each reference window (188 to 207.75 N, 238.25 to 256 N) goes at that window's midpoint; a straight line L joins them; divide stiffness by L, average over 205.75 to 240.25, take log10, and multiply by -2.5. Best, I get 0.44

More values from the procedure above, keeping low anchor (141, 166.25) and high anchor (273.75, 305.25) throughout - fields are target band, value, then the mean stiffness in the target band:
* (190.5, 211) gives 0.288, 2.17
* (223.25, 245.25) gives 0.460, 1.77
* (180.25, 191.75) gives 0.095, 2.65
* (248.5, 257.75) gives 0.070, 2.47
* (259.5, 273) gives 0.040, 2.49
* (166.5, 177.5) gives -0.036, 3.04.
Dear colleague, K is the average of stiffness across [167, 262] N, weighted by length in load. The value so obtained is 2.18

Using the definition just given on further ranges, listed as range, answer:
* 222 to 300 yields 2.26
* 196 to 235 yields 1.65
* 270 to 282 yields 2.6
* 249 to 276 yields 2.49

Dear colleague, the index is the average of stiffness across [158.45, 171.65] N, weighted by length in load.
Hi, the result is 3.23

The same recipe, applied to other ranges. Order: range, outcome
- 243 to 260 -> 2.41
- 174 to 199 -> 2.62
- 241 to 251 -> 2.33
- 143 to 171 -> 3.07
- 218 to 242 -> 1.58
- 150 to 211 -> 2.7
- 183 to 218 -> 2.12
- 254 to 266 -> 2.46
